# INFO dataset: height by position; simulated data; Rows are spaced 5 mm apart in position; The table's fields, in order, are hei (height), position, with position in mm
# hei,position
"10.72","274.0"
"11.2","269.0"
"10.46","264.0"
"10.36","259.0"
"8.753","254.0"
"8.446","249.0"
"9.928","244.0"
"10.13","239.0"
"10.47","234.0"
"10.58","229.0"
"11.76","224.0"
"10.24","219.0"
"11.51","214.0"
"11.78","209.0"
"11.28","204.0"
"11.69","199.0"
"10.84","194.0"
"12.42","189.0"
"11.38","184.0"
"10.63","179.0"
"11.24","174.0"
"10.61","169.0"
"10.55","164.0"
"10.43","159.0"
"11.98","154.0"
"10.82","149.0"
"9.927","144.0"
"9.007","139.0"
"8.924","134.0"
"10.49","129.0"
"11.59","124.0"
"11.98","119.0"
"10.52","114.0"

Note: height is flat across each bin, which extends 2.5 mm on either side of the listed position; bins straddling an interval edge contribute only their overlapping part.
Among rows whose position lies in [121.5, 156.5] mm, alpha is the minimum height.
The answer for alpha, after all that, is 8.924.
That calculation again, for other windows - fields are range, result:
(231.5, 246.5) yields 9.928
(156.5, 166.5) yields 10.43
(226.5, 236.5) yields 10.47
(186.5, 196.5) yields 10.84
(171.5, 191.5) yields 10.63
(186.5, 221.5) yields 10.24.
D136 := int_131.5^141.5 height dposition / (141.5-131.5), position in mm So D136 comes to 8.97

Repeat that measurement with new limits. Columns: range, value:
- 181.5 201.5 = 11.6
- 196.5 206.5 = 11.5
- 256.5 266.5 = 10.4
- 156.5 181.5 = 10.7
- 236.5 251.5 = 9.5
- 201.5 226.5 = 11.3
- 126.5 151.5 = 9.83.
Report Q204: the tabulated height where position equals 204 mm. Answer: 11.28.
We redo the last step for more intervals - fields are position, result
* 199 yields 11.69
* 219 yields 10.24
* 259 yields 10.36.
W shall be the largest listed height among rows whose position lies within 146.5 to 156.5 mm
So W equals 11.98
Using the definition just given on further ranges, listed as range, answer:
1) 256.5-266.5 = 10.46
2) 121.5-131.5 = 11.59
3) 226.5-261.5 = 10.58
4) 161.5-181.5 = 11.24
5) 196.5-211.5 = 11.78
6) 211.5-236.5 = 11.76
